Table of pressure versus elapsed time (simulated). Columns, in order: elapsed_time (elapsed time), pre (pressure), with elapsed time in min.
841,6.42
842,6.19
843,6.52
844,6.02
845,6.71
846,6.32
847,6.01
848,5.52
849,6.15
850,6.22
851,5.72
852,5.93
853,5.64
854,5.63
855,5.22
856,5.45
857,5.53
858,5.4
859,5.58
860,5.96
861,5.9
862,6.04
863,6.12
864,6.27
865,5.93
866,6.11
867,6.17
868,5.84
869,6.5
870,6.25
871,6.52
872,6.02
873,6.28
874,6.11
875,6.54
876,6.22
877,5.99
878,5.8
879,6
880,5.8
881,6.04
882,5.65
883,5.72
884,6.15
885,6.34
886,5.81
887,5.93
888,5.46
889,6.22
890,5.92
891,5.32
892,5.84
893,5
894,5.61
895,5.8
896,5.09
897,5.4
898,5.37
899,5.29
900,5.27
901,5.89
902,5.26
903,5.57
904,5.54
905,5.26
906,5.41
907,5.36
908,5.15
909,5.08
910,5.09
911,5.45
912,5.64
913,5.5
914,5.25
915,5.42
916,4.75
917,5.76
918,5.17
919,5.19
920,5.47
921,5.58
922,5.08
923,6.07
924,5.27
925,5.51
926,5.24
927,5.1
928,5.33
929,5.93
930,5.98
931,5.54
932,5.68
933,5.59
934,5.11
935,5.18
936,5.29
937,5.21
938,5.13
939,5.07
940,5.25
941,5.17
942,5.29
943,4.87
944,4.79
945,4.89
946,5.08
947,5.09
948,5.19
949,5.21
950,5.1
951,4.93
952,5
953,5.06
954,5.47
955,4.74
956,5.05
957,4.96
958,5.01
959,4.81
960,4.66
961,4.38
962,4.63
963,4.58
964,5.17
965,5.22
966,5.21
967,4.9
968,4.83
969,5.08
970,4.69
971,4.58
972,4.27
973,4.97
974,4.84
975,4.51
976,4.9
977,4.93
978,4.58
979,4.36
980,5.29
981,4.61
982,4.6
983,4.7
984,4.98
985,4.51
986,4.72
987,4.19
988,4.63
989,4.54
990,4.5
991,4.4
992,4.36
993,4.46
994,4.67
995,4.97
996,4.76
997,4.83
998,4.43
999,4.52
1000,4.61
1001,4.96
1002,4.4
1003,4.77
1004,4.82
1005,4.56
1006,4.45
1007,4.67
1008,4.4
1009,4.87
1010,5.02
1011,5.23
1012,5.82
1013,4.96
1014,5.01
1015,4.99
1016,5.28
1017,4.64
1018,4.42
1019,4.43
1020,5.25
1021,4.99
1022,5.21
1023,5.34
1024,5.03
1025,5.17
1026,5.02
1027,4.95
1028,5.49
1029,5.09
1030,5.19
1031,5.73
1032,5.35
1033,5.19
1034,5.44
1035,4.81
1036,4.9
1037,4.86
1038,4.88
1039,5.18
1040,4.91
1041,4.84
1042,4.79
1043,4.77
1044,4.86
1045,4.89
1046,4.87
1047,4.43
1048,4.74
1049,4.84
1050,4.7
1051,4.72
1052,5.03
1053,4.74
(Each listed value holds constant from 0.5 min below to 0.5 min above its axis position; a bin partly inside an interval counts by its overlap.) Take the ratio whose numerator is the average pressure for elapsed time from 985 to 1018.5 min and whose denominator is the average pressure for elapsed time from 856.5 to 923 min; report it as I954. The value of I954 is 0.8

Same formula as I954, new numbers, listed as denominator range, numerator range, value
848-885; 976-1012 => 0.79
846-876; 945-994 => 0.81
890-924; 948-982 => 0.90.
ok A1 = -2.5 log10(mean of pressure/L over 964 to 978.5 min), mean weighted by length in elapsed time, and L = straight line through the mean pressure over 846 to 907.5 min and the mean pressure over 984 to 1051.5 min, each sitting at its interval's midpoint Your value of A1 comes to 0.07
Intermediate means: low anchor 5.81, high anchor 4.86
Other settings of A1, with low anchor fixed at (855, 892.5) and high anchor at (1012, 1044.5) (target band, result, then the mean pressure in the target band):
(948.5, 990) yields 0.12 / 4.81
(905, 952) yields 0.07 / 5.29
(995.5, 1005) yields 0.12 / 4.67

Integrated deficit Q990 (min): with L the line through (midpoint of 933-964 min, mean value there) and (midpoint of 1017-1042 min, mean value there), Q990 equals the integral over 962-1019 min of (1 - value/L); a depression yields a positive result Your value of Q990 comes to 3.3 min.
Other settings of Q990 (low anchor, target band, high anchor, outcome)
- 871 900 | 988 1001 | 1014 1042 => 1.56 min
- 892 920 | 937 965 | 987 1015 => 0.38 min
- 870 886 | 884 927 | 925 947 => 1.69 min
